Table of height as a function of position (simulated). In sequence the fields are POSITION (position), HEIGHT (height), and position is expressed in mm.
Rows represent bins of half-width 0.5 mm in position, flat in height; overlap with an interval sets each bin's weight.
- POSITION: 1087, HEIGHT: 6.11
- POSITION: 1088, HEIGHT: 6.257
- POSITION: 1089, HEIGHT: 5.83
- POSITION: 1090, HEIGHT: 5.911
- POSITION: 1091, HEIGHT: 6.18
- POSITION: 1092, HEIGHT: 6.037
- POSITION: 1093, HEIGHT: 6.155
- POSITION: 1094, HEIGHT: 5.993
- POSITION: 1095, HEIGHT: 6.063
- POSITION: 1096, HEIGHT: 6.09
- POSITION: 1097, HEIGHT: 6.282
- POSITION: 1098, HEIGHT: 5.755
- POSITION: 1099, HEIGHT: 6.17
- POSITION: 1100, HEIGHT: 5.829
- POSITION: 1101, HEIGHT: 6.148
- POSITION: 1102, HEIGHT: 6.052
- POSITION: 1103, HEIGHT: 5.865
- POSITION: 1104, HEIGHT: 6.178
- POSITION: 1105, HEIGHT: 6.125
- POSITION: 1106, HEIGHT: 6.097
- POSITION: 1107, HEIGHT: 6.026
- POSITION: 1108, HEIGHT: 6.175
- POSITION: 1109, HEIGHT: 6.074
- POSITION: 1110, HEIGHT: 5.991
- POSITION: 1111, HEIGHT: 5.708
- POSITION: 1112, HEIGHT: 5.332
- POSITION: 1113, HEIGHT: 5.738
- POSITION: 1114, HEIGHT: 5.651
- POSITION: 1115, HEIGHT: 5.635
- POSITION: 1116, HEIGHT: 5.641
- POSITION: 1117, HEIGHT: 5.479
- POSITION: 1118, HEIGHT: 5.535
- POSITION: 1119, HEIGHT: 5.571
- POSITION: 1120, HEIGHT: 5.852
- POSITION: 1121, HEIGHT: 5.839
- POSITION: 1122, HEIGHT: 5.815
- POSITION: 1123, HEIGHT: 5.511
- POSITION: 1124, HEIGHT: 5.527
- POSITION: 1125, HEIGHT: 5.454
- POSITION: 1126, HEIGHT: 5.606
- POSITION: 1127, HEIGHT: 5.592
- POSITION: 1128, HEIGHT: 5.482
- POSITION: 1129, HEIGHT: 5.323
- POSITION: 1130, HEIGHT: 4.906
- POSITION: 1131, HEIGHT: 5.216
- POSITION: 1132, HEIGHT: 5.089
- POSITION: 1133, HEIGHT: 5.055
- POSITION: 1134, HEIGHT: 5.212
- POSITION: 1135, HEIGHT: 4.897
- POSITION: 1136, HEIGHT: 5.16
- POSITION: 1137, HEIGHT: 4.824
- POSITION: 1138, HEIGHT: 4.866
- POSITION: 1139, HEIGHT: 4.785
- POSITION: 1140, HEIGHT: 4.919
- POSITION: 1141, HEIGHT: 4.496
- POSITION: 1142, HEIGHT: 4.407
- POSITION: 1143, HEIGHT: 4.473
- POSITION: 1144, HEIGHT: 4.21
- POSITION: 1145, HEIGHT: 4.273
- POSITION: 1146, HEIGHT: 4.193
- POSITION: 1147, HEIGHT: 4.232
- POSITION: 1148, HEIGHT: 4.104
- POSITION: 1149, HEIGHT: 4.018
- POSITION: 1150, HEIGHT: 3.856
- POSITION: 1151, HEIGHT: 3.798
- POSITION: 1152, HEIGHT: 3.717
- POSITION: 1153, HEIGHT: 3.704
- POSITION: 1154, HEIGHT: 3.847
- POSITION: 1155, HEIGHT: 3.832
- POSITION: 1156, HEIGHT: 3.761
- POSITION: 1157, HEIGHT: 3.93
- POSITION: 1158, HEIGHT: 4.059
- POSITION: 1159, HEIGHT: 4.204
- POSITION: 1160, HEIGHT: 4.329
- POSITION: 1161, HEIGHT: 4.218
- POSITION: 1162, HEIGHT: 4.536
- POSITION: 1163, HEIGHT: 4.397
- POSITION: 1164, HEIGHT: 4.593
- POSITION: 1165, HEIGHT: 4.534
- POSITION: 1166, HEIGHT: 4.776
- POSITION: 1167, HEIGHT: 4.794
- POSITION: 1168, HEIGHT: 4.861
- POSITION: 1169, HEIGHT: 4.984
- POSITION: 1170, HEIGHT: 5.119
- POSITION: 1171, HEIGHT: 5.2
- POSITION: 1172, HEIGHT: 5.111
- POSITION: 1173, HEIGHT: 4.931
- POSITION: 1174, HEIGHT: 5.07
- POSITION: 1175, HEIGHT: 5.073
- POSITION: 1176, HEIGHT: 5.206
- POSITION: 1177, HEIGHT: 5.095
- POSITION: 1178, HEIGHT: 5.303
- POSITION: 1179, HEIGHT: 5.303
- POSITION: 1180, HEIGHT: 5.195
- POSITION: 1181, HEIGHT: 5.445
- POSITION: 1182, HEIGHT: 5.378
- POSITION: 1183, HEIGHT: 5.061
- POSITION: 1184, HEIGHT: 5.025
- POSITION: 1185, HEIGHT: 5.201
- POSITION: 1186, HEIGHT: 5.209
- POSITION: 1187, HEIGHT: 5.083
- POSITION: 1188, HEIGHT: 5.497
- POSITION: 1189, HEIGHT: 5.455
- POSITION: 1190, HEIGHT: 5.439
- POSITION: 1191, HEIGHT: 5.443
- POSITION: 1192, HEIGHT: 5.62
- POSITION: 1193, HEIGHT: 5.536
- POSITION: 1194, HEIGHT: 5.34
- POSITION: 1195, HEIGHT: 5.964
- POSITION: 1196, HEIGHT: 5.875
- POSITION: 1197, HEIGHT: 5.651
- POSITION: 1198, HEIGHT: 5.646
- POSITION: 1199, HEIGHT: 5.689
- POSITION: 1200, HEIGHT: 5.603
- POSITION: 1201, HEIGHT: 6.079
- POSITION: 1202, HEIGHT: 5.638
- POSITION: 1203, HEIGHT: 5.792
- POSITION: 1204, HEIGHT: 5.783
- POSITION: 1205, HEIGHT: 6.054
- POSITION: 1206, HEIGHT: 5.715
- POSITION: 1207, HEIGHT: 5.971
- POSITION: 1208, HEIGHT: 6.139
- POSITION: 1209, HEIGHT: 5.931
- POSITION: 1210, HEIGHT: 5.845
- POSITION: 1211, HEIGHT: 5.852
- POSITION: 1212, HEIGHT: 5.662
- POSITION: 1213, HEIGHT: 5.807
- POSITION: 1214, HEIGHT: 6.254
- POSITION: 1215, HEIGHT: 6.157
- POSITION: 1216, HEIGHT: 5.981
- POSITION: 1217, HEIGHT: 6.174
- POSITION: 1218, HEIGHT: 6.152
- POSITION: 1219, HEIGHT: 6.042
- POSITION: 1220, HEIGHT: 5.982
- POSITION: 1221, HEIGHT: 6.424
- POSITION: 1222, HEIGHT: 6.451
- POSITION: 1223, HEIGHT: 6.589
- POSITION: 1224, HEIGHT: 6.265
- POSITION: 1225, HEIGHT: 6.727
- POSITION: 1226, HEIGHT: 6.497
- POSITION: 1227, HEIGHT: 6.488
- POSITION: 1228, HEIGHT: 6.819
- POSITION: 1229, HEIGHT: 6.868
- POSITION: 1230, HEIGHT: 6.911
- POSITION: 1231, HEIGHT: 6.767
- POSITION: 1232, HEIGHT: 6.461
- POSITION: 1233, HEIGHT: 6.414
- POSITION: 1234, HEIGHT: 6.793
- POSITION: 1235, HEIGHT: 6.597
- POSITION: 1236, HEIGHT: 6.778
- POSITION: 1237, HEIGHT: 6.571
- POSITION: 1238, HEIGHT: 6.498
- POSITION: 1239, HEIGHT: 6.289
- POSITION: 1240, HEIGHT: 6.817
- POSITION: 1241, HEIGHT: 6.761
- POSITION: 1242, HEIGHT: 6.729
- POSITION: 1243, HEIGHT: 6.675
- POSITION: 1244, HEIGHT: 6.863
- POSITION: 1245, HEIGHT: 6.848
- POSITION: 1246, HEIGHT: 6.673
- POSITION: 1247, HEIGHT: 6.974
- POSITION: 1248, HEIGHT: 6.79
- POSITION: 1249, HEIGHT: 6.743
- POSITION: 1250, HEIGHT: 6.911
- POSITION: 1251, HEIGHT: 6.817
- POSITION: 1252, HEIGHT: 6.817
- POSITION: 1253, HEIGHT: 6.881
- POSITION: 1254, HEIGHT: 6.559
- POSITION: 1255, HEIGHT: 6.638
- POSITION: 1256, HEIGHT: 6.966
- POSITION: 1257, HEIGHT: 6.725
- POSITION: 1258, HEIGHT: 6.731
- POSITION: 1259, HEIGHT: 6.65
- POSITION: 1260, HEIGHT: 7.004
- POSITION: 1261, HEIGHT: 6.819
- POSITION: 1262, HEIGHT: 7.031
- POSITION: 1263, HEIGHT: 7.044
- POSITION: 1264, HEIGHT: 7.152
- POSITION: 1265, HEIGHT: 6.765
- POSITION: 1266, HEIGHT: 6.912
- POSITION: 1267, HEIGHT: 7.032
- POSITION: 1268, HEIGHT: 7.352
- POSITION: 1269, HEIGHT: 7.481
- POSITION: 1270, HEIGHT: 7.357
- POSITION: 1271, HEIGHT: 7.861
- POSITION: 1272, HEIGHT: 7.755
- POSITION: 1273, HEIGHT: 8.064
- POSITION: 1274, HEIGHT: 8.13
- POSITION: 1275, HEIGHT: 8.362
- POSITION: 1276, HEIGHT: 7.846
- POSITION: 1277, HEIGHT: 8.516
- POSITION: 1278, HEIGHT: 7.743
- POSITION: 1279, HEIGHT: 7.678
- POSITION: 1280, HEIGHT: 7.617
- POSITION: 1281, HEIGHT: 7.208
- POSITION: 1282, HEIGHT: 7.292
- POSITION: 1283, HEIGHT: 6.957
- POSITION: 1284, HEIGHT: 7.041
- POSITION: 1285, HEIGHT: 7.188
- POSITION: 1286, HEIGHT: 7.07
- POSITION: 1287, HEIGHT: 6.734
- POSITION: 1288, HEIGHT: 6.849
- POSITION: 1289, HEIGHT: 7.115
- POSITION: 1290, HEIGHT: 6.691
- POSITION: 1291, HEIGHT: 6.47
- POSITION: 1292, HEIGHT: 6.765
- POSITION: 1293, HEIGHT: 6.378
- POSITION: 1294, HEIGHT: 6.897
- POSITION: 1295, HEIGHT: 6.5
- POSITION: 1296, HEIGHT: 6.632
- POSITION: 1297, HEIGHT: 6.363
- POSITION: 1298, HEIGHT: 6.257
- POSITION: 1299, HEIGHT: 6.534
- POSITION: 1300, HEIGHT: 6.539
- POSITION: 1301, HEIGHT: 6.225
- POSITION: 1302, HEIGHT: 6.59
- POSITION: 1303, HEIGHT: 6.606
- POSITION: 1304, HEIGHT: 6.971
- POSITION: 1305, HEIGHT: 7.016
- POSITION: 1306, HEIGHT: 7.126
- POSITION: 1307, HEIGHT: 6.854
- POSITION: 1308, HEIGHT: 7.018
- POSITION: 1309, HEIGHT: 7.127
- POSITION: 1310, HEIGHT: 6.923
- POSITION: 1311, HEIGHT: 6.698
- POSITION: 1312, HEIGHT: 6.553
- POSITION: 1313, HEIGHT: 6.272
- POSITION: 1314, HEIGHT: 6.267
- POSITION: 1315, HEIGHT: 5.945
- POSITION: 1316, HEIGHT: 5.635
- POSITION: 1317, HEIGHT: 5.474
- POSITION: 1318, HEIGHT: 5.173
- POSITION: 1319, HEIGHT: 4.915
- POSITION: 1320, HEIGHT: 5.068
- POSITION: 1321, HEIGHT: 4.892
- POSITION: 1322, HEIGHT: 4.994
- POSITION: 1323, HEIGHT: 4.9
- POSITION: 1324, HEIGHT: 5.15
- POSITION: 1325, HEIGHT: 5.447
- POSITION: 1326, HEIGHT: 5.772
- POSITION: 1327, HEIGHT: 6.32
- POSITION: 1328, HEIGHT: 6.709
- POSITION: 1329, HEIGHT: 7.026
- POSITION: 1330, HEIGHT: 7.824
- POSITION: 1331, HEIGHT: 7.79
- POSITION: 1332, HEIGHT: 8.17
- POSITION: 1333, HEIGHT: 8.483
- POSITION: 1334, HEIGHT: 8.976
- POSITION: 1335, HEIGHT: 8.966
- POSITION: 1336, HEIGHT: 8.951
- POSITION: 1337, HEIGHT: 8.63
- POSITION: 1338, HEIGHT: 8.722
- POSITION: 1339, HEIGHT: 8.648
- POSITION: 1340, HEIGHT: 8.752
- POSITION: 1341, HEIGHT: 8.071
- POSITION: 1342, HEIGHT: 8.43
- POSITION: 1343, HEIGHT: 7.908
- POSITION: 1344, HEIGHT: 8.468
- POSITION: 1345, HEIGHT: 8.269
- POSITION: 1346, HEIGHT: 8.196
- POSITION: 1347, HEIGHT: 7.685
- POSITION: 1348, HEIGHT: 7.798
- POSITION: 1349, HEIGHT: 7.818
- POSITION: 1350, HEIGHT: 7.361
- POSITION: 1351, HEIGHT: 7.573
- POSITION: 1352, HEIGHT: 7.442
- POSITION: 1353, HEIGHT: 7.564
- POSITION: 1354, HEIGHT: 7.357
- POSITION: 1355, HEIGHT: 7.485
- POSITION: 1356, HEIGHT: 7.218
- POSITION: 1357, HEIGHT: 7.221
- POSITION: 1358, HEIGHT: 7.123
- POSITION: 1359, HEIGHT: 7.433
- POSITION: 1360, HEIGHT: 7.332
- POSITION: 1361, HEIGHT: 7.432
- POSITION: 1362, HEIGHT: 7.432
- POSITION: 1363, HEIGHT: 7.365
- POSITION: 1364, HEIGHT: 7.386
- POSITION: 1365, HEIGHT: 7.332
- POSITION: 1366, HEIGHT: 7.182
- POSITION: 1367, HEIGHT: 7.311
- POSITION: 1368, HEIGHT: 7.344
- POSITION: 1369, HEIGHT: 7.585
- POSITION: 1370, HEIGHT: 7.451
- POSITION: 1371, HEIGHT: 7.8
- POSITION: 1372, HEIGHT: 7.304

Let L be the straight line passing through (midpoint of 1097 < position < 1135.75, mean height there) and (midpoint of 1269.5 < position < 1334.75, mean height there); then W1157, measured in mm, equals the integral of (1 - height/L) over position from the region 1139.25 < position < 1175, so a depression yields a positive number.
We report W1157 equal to 9.2 mm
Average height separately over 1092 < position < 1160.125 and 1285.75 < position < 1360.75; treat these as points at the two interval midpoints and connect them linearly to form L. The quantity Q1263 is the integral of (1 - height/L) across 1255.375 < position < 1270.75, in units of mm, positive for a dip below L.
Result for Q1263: -1.3 mm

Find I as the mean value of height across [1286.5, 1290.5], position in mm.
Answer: 6.85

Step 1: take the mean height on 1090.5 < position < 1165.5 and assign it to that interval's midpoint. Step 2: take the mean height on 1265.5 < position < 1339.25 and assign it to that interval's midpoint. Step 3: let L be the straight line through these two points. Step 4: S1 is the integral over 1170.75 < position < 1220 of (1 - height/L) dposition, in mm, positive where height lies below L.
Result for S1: 2.2 mm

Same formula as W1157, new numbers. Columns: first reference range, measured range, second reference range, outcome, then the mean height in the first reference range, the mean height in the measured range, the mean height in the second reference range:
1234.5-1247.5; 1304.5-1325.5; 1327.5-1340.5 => 5.2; 6.7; 5.97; 8.28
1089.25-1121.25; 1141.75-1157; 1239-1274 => 5.4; 5.91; 4.02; 6.98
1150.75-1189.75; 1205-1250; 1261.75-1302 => -3.4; 4.75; 6.43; 7.13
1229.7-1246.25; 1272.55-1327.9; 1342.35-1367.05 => 4.1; 6.67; 6.61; 7.56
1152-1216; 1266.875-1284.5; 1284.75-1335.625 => -4.1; 5.2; 7.64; 6.57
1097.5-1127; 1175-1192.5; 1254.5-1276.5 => 3.2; 5.8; 5.29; 7.26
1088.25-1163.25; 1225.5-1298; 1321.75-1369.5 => -3.7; 5.19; 6.97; 7.52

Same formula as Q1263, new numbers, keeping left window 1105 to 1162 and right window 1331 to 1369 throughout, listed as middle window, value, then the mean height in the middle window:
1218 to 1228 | -0.4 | 6.4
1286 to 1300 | 0.9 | 6.64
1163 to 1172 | 0.9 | 4.85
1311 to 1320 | 1.9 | 5.79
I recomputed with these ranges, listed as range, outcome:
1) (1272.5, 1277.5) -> 8.18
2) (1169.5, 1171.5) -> 5.16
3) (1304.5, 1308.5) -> 7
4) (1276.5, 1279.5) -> 7.98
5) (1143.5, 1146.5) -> 4.23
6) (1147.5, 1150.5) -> 3.99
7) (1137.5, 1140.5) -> 4.86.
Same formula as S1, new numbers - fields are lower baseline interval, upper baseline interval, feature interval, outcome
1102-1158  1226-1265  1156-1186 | 4.37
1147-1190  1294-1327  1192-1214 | -3.27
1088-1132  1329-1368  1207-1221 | 1.43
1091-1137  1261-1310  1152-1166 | 4.42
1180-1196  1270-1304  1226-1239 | -1.02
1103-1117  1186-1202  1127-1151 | 4.46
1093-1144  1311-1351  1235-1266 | -1.33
